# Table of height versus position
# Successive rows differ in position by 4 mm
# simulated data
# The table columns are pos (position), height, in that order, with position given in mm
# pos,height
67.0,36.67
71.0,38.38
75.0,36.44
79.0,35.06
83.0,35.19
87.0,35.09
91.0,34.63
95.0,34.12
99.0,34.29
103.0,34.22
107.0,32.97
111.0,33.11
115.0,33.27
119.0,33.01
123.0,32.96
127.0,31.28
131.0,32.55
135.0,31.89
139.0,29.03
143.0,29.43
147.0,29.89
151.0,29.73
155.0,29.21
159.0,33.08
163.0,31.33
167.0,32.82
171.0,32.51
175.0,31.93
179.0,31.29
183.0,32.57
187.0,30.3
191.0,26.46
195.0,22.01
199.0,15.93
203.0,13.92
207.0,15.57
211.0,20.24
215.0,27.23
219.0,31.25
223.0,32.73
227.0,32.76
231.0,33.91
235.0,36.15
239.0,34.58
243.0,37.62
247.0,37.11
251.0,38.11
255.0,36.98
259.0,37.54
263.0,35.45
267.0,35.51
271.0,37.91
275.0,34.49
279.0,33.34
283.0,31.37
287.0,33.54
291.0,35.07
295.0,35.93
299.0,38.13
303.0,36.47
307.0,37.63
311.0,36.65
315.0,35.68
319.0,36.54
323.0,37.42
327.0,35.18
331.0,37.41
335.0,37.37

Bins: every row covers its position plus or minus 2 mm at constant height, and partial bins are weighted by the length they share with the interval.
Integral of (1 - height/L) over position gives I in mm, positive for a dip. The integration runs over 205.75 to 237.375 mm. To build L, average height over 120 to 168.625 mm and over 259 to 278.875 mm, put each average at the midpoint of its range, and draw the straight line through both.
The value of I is 4.6 mm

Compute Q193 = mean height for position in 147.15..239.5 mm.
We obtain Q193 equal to 28.5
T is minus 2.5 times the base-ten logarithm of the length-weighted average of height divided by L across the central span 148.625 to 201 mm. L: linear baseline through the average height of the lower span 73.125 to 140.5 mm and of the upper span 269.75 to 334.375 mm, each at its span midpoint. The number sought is 0.18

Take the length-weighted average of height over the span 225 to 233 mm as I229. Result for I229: 33.3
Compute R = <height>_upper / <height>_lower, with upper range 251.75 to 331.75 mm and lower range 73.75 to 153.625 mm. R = 1.09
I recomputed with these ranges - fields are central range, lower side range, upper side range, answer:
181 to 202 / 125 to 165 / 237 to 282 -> 5.08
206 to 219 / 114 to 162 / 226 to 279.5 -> 4.29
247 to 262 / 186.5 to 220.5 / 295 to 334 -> -4.45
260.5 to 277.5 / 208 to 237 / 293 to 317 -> -1.00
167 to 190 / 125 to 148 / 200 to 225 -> -4.35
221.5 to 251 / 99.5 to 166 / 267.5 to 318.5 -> -0.87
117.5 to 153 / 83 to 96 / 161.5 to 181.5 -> 2.32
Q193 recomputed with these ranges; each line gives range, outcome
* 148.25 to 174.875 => 31.4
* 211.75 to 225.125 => 29.5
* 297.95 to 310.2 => 37.3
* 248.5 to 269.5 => 36.8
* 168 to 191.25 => 31.3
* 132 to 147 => 30.2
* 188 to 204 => 20.6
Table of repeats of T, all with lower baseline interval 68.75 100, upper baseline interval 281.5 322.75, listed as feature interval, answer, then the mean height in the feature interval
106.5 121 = 0.08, 33.1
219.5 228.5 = 0.10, 32.5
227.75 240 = 0.03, 34.7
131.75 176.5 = 0.15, 31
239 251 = -0.04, 37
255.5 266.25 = -0.02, 36.4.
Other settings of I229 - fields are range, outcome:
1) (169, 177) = 32.2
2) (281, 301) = 34.8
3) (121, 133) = 32.3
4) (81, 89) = 35.1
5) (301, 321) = 36.6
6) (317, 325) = 37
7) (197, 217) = 18.6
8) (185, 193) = 28.4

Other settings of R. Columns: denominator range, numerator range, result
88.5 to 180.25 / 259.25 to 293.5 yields 1.08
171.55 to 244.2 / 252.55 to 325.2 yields 1.28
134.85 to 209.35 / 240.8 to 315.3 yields 1.30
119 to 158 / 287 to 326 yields 1.18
